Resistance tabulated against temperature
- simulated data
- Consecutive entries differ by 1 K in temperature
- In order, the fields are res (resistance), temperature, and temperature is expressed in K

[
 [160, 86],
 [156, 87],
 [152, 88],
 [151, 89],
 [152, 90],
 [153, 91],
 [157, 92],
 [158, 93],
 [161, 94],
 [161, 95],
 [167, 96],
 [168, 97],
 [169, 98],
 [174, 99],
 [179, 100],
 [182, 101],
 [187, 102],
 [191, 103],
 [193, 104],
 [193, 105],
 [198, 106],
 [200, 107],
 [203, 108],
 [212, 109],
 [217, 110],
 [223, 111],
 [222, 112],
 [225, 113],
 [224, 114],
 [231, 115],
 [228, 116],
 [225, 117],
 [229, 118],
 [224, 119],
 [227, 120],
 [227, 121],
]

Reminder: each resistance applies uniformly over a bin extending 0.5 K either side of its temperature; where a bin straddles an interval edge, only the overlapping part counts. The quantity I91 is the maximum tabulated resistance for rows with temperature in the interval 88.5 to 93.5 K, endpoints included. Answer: 158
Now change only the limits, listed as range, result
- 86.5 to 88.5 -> 156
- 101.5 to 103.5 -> 191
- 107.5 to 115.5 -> 231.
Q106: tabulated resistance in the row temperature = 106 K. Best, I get 198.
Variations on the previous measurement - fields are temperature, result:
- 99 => 174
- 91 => 153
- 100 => 179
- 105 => 193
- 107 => 200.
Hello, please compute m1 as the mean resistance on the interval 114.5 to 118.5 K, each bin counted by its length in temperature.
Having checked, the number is 228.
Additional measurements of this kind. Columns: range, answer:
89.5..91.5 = 152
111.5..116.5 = 226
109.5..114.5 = 222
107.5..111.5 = 214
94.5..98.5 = 166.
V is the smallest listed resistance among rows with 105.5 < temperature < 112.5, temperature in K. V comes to 198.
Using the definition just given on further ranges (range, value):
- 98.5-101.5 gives 174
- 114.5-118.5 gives 225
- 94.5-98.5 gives 161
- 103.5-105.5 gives 193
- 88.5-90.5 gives 151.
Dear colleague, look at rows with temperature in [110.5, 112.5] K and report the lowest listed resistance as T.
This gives 222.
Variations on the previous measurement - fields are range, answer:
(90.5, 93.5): 153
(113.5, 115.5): 224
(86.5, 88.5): 152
